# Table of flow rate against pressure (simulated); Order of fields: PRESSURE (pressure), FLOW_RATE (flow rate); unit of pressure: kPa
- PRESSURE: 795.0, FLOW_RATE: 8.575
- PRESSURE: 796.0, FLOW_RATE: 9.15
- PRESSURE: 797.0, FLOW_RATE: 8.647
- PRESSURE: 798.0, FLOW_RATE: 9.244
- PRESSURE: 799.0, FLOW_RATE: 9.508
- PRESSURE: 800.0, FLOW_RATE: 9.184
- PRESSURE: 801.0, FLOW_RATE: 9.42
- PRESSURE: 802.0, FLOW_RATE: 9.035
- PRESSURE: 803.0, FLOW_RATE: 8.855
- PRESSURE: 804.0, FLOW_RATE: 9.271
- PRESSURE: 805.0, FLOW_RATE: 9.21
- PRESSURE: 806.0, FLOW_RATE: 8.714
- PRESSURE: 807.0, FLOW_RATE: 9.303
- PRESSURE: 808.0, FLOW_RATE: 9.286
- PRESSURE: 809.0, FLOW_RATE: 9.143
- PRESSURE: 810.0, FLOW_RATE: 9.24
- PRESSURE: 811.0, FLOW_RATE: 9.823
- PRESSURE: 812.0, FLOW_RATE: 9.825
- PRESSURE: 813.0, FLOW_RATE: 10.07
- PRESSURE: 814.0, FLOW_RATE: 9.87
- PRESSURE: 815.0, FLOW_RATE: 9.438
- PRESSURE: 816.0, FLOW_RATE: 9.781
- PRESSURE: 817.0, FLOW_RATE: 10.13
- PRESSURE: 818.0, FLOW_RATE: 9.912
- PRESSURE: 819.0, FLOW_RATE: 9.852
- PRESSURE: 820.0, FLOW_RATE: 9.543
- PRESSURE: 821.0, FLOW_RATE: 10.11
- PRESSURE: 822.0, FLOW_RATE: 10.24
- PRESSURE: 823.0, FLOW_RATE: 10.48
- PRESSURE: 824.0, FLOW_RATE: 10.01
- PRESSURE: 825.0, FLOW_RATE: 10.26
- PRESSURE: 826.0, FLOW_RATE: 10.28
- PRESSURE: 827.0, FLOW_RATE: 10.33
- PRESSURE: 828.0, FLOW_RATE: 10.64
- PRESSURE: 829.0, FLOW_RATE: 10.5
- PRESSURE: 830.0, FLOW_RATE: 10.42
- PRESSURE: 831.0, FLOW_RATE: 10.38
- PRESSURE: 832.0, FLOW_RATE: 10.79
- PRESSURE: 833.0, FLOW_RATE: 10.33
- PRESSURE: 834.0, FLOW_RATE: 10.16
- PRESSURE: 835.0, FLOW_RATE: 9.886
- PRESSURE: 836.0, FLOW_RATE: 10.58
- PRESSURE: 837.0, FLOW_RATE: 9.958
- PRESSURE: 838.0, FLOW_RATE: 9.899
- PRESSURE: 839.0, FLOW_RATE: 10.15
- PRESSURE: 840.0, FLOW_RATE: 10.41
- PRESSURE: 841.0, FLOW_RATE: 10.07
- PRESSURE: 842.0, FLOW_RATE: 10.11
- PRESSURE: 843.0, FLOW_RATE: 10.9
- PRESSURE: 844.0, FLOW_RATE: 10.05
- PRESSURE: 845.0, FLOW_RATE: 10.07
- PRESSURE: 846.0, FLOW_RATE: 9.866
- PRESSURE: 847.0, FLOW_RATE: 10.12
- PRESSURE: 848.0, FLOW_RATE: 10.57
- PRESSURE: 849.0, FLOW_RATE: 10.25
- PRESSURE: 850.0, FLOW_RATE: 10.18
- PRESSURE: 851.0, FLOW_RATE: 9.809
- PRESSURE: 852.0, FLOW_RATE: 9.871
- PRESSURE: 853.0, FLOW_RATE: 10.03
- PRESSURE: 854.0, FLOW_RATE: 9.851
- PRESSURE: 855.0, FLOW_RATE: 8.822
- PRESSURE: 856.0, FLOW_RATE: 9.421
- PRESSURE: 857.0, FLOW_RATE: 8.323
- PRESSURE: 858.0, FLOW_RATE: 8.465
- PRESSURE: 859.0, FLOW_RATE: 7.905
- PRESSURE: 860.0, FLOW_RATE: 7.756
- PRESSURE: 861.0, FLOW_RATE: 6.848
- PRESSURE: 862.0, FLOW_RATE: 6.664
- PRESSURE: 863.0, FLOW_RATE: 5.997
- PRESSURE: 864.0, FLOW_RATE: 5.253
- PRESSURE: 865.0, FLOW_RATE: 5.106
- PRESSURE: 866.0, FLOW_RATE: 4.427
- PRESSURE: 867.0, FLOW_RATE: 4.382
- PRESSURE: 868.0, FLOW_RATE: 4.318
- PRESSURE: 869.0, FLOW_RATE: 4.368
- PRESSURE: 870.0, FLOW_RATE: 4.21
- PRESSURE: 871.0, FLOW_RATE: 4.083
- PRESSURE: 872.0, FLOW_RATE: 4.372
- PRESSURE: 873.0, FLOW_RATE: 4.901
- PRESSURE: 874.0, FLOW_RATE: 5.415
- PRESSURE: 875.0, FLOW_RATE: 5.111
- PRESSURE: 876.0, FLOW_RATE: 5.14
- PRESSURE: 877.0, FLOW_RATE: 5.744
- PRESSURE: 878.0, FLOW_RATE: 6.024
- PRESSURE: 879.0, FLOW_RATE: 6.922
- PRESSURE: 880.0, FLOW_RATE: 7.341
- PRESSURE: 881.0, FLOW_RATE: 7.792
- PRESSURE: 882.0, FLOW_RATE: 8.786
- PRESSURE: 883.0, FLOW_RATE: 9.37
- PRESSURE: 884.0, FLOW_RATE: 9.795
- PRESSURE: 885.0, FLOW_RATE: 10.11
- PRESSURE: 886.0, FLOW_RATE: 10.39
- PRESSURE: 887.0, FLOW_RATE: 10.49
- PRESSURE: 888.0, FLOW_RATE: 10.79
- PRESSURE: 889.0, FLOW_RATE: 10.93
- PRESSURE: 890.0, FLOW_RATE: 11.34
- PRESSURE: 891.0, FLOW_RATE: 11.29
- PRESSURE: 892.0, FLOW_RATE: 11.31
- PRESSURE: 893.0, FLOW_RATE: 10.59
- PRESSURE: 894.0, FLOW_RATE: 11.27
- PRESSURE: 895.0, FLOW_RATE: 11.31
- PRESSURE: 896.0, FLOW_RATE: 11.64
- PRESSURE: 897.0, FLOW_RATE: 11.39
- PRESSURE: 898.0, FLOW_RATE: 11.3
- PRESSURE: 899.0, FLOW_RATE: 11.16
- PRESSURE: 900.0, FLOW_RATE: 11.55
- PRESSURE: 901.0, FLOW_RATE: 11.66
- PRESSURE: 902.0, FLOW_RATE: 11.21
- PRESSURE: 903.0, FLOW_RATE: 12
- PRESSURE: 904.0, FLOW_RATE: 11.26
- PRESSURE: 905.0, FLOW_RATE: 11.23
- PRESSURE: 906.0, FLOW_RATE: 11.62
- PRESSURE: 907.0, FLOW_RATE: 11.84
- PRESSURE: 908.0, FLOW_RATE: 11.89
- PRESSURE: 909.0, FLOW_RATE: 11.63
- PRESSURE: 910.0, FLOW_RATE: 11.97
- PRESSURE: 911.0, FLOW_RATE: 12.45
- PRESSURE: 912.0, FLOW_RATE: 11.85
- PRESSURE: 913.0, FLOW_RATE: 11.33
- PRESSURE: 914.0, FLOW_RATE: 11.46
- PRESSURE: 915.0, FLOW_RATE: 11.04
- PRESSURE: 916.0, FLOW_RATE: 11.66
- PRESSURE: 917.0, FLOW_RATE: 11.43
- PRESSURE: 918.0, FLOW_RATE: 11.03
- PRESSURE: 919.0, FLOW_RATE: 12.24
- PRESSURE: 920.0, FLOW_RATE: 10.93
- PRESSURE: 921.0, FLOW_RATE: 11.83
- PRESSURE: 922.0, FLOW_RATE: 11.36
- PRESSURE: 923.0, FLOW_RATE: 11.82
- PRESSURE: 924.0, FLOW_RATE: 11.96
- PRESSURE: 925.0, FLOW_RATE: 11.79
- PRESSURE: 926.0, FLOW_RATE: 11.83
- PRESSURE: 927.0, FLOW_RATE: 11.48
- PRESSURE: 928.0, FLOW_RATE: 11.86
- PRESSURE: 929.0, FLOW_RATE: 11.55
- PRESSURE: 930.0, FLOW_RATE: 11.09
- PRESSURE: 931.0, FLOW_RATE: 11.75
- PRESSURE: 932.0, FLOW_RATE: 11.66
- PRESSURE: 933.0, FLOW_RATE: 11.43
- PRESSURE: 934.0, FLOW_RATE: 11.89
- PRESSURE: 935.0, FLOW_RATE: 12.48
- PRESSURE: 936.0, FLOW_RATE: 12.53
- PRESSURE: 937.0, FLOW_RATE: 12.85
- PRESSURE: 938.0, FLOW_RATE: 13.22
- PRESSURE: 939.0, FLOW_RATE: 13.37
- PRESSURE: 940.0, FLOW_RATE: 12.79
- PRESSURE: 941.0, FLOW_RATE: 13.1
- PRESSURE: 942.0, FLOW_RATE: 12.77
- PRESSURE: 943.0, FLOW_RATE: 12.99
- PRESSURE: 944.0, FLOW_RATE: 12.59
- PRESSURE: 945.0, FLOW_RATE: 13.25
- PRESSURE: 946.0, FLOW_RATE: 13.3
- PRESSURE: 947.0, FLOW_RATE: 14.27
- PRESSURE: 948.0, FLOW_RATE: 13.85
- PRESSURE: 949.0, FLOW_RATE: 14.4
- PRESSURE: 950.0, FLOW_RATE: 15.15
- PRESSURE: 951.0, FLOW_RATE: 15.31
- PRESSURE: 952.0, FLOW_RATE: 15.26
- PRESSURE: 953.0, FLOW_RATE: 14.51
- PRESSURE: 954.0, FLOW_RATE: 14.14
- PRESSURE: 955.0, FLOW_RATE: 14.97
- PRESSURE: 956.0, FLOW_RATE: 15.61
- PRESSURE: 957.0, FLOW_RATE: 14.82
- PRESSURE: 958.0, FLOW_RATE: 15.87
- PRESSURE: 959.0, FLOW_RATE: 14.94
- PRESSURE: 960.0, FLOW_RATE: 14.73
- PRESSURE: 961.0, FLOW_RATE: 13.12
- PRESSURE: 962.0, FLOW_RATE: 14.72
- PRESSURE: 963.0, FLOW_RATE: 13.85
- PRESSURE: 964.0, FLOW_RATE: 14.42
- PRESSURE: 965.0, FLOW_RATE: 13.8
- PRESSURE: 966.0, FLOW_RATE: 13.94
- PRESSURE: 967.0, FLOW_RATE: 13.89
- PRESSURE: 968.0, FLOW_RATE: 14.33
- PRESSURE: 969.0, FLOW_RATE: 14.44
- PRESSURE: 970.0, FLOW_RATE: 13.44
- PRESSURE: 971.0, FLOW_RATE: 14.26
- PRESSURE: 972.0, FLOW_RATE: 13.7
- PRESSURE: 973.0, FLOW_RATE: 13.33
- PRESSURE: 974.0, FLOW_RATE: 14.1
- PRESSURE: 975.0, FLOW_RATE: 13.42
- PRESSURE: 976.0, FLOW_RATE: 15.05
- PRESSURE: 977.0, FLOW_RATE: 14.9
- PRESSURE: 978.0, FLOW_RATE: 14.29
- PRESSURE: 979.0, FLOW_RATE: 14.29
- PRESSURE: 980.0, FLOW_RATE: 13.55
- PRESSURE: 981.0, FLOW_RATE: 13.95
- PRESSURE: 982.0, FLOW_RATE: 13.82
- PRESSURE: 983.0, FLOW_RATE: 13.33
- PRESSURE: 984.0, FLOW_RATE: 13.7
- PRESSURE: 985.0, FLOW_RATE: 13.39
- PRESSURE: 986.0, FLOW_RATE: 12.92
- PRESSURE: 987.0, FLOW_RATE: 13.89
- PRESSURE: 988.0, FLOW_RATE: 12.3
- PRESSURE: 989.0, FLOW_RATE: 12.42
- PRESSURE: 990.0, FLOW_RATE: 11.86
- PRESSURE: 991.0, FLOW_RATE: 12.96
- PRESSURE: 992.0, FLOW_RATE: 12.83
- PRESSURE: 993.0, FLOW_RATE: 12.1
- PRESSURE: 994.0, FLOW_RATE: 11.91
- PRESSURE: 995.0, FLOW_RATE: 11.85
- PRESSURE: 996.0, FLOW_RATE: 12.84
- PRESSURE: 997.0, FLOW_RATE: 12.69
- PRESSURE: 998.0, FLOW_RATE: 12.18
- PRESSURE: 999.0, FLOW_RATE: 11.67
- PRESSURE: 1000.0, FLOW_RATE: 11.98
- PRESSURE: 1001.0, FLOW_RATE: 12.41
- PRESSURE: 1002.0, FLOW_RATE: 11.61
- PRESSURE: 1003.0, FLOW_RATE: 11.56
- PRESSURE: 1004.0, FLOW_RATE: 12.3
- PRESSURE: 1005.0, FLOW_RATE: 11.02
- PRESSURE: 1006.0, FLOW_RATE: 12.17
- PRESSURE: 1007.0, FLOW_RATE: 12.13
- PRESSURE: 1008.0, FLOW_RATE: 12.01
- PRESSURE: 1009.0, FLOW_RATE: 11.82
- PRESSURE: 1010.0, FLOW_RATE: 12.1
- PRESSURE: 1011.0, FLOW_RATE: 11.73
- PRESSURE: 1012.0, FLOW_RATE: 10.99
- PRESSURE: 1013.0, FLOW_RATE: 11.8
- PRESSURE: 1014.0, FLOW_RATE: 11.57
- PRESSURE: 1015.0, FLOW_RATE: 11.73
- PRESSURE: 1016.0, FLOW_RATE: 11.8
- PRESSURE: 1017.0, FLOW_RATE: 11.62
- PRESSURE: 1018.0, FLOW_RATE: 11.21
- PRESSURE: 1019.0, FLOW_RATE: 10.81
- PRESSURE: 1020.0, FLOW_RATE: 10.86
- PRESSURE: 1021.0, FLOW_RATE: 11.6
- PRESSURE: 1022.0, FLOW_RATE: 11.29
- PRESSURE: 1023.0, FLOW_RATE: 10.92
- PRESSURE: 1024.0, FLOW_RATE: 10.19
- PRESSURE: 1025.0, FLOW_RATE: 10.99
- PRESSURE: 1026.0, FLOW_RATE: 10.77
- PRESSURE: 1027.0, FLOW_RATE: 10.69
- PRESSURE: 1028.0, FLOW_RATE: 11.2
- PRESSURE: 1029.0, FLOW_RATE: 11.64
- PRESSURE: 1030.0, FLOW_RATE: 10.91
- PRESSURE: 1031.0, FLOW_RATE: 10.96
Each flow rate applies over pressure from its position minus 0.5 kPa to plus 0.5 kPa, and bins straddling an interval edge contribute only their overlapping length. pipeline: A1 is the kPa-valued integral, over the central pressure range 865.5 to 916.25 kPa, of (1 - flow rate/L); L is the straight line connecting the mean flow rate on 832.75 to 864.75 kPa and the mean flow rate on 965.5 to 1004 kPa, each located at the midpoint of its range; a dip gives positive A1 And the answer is 6.1 kPa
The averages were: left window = 9.29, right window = 13.2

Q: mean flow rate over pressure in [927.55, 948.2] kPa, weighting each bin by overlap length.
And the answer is 12.6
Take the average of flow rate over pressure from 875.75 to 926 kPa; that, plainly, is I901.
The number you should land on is 10.7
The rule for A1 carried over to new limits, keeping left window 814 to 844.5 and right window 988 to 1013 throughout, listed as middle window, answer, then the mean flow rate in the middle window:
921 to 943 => -1.62 kPa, 12.1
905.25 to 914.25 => -0.58 kPa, 11.8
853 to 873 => 7.84 kPa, 6.4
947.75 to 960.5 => -3.72 kPa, 14.9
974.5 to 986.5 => -2.09 kPa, 13.9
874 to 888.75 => 3.67 kPa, 8.08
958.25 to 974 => -3.26 kPa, 14.1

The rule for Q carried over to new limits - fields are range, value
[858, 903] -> 8.18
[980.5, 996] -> 12.9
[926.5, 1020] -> 13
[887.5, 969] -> 12.6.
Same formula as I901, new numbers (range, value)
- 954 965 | 14.6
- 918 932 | 11.6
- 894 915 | 11.6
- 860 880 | 5.34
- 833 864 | 9.38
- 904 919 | 11.6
